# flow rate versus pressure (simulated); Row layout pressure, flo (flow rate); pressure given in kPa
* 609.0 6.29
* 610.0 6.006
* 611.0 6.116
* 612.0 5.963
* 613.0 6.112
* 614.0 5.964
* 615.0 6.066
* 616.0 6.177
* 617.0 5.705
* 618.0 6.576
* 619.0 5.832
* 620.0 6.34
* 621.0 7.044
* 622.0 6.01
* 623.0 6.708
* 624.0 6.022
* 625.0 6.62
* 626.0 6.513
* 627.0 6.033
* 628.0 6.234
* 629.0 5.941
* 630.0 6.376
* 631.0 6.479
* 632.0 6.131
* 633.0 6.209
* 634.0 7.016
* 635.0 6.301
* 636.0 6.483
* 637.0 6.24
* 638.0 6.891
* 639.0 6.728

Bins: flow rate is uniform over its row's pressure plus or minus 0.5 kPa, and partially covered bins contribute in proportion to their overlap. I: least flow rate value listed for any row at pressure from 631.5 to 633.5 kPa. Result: 6.131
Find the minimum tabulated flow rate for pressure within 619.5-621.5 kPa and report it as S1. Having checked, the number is 6.34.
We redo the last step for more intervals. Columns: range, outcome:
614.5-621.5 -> 5.705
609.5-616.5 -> 5.963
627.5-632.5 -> 5.941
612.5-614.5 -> 5.964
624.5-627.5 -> 6.033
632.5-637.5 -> 6.209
